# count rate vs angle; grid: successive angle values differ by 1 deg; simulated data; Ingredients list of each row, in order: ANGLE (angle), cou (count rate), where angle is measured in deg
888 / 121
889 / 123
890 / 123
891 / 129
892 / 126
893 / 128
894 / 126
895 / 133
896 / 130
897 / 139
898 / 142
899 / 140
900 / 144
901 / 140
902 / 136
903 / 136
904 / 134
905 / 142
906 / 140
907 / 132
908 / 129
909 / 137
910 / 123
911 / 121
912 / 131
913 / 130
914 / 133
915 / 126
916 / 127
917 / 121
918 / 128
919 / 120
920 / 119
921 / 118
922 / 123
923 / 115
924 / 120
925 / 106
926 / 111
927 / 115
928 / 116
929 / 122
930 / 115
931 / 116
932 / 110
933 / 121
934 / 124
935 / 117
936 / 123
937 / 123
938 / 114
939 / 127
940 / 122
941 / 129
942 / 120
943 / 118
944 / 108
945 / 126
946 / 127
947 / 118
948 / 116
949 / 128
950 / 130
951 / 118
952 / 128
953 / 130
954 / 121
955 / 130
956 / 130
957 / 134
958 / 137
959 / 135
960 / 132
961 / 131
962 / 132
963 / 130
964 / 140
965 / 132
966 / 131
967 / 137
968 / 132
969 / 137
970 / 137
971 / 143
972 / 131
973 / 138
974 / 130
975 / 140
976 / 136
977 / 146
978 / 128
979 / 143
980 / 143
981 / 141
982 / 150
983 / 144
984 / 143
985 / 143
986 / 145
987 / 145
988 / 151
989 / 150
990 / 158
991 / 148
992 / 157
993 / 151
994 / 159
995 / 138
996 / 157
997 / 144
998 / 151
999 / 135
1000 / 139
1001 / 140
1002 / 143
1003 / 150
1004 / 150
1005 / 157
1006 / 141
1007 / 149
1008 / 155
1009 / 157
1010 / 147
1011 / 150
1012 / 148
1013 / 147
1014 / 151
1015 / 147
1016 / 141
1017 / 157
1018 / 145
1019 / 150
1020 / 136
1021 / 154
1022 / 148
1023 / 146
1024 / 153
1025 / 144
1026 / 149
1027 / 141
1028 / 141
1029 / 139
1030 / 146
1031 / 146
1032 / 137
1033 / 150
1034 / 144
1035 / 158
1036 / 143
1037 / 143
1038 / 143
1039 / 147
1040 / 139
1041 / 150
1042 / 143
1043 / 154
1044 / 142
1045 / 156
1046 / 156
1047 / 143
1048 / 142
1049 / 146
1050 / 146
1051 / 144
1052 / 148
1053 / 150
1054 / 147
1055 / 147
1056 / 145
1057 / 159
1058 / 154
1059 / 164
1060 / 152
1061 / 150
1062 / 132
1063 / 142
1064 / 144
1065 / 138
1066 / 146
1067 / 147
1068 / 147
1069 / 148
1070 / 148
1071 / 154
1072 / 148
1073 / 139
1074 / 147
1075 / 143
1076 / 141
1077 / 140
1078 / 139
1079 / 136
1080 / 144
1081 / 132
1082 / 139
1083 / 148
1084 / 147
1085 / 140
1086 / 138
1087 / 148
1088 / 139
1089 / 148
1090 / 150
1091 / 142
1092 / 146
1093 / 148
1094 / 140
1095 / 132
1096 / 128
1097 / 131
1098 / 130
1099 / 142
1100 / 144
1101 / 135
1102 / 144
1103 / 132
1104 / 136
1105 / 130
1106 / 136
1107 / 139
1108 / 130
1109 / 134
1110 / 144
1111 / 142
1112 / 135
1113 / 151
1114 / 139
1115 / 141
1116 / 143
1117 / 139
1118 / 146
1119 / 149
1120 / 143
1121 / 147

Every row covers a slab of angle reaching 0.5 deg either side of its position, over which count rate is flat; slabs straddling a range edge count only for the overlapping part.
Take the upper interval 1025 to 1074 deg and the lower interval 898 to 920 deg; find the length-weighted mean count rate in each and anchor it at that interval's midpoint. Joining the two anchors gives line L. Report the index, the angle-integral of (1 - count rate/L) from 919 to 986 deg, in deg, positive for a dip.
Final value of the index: 4.3 deg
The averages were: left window 132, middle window 128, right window 147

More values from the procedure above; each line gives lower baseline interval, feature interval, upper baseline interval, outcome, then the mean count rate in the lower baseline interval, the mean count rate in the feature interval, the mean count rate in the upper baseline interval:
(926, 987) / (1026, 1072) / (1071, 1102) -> -3.0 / 129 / 147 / 141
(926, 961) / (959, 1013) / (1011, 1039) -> -3.2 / 123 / 143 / 146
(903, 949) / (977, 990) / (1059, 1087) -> -1.3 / 123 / 144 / 144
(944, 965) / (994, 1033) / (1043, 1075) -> -2.2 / 128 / 147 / 147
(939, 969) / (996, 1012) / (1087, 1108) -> -1.9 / 128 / 148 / 139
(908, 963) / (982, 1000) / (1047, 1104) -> -2.3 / 123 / 148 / 144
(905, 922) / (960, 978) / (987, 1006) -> 0.8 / 128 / 135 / 148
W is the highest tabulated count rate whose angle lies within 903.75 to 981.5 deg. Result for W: 146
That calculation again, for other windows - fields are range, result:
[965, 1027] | 159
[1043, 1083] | 164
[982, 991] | 158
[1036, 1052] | 156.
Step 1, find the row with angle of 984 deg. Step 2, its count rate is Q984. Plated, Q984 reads 143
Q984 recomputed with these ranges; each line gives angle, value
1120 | 143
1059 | 164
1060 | 152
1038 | 143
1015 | 147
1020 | 136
